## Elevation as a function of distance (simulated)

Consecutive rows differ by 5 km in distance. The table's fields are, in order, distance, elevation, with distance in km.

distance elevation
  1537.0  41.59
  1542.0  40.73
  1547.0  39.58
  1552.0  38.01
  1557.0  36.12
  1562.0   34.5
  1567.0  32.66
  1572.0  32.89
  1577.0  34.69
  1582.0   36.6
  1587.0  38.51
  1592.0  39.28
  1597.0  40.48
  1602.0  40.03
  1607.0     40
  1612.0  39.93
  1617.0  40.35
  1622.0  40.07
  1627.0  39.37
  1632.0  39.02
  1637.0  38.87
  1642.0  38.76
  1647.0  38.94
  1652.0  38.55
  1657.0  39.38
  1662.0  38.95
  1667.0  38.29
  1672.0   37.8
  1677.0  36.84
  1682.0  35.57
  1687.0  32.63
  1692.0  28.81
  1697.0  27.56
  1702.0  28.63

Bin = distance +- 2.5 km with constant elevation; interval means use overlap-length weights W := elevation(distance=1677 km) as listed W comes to 36.84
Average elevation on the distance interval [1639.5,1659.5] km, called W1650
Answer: 38.9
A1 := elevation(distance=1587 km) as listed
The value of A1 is 38.51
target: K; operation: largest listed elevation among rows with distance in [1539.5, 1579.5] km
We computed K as 40.73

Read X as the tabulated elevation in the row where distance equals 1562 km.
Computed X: 34.5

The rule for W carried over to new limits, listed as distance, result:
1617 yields 40.35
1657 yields 39.38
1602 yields 40.03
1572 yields 32.89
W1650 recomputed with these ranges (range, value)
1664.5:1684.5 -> 37.1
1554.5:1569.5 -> 34.4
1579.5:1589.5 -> 37.6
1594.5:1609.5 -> 40.2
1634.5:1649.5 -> 38.9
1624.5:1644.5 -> 39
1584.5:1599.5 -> 39.4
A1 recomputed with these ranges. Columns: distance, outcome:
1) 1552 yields 38.01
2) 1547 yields 39.58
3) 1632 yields 39.02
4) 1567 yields 32.66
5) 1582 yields 36.6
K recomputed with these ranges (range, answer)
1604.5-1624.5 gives 40.35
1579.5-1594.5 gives 39.28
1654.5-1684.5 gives 39.38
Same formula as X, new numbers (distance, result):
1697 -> 27.56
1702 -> 28.63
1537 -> 41.59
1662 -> 38.95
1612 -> 39.93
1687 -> 32.63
